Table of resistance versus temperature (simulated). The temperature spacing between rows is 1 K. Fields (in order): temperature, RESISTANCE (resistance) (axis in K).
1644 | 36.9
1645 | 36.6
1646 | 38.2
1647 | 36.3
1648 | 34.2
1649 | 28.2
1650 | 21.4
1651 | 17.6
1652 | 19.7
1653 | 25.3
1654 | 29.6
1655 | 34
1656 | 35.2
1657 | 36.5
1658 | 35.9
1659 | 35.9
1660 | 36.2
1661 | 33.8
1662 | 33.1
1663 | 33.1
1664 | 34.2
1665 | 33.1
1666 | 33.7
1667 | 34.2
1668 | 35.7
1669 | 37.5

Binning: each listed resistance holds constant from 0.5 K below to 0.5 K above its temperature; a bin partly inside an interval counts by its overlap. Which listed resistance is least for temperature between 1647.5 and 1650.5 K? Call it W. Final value 21.4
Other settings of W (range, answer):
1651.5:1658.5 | 19.7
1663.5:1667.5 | 33.1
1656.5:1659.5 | 35.9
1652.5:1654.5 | 25.3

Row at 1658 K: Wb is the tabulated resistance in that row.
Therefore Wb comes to 35.9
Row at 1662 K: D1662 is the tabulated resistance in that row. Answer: 33.1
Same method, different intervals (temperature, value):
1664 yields 34.2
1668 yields 35.7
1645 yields 36.6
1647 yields 36.3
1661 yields 33.8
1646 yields 38.2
